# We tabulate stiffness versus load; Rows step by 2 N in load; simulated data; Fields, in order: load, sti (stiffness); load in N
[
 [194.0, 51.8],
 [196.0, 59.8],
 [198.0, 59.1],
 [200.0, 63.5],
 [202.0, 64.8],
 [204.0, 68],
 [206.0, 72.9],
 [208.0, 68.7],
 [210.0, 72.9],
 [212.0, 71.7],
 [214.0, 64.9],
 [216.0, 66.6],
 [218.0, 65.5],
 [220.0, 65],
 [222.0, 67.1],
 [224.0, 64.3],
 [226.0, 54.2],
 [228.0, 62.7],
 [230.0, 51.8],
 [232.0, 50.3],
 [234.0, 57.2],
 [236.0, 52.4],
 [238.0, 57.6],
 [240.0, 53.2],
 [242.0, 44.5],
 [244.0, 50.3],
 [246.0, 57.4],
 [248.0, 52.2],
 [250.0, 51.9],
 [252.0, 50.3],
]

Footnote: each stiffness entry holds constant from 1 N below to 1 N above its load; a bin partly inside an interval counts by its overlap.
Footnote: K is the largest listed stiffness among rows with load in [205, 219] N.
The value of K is 72.9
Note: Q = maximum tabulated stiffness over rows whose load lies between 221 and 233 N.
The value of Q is 67.1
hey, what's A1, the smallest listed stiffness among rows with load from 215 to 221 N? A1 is 65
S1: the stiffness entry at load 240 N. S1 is 53.2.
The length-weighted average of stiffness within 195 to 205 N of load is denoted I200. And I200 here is 63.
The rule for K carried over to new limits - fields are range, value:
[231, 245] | 57.6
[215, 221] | 66.6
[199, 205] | 68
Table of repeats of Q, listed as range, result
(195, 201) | 63.5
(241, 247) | 57.4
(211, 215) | 71.7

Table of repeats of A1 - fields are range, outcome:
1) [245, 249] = 52.2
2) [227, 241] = 50.3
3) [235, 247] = 44.5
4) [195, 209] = 59.1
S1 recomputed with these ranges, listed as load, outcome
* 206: 72.9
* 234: 57.2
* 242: 44.5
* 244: 50.3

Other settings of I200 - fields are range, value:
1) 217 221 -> 65.2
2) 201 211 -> 69.5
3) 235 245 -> 51.6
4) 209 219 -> 68.3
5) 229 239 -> 53.9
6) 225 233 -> 54.8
